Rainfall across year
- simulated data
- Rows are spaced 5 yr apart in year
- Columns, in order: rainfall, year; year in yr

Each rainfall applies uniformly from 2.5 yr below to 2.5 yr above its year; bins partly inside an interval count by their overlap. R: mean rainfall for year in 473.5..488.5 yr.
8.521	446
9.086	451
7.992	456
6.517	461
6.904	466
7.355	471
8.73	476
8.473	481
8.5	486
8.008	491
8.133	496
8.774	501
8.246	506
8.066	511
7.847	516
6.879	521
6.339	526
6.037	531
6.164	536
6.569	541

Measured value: 8.57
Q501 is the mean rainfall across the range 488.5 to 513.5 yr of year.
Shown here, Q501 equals 8.25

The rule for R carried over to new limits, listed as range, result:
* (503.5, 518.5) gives 8.05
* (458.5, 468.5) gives 6.71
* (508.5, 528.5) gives 7.28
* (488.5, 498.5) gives 8.07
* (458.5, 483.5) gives 7.6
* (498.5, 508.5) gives 8.51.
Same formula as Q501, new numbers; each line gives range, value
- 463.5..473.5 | 7.13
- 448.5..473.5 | 7.57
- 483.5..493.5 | 8.25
